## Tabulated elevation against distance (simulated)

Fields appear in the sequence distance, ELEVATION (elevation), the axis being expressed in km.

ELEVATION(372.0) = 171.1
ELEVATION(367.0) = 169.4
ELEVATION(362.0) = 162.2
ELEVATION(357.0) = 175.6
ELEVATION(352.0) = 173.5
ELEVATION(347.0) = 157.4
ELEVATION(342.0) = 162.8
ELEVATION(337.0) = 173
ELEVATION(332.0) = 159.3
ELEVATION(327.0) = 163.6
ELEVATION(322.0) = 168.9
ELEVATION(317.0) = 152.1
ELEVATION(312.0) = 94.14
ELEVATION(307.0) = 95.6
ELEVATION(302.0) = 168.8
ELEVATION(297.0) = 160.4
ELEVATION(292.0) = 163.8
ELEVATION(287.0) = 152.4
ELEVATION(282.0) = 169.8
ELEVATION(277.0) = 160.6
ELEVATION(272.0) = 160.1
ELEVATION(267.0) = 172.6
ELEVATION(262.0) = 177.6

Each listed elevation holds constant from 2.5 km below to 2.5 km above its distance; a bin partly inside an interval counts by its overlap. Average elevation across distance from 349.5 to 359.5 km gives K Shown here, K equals 175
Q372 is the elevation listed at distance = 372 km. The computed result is 171.1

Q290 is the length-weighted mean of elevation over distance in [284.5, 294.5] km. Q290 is 158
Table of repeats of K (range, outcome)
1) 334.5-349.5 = 164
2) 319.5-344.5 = 166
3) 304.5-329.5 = 135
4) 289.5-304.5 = 164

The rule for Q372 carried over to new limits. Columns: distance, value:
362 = 162.2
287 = 152.4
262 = 177.6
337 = 173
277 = 160.6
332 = 159.3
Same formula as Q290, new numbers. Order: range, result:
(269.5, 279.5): 160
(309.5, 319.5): 123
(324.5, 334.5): 161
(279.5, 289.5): 161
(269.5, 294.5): 161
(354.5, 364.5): 169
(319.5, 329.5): 166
